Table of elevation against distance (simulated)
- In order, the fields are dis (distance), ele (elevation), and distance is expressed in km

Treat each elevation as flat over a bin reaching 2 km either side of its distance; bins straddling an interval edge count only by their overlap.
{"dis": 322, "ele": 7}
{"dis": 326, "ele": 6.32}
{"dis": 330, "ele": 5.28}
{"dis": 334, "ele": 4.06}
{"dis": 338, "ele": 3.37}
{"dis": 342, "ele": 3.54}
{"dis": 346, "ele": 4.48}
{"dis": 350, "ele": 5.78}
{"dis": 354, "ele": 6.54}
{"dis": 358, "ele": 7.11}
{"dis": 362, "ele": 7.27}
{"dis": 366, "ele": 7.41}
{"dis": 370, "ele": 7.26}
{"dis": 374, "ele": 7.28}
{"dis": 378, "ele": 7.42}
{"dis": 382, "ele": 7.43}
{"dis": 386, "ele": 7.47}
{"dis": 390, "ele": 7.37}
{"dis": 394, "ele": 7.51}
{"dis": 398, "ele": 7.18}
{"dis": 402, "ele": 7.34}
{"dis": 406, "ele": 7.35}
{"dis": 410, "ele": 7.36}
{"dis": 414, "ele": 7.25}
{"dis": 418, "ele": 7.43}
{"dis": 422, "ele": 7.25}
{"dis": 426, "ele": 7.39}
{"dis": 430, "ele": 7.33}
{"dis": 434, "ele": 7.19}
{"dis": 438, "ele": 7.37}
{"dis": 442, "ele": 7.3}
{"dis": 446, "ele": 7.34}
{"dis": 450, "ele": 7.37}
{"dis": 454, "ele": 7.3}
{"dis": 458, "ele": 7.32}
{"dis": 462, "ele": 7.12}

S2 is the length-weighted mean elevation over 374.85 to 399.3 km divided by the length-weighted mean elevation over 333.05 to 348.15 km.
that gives 1.91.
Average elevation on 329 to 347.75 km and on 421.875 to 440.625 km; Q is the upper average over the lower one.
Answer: 1.79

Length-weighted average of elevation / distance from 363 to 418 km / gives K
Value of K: 7.36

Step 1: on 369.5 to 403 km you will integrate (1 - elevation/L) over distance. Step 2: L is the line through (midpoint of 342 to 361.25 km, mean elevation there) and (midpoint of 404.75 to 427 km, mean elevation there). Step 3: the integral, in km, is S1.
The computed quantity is -3.77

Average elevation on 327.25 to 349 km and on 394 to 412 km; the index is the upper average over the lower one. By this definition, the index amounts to 1.71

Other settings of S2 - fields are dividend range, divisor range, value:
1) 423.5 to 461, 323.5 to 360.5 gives 1.40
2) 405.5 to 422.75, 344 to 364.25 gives 1.17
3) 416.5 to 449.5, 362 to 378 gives 1.00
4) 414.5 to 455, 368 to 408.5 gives 1.00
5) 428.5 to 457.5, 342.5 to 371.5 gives 1.15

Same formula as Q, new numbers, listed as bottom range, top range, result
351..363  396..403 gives 1.06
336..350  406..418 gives 1.80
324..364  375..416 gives 1.37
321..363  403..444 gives 1.34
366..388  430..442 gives 0.99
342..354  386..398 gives 1.45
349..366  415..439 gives 1.07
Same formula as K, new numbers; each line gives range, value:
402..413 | 7.34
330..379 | 5.9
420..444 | 7.3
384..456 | 7.34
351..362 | 6.81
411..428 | 7.33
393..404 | 7.33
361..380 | 7.33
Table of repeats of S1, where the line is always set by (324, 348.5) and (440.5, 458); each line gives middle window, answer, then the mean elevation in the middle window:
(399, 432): -4.3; 7.33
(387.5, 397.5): -2.5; 7.4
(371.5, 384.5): -4.2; 7.38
